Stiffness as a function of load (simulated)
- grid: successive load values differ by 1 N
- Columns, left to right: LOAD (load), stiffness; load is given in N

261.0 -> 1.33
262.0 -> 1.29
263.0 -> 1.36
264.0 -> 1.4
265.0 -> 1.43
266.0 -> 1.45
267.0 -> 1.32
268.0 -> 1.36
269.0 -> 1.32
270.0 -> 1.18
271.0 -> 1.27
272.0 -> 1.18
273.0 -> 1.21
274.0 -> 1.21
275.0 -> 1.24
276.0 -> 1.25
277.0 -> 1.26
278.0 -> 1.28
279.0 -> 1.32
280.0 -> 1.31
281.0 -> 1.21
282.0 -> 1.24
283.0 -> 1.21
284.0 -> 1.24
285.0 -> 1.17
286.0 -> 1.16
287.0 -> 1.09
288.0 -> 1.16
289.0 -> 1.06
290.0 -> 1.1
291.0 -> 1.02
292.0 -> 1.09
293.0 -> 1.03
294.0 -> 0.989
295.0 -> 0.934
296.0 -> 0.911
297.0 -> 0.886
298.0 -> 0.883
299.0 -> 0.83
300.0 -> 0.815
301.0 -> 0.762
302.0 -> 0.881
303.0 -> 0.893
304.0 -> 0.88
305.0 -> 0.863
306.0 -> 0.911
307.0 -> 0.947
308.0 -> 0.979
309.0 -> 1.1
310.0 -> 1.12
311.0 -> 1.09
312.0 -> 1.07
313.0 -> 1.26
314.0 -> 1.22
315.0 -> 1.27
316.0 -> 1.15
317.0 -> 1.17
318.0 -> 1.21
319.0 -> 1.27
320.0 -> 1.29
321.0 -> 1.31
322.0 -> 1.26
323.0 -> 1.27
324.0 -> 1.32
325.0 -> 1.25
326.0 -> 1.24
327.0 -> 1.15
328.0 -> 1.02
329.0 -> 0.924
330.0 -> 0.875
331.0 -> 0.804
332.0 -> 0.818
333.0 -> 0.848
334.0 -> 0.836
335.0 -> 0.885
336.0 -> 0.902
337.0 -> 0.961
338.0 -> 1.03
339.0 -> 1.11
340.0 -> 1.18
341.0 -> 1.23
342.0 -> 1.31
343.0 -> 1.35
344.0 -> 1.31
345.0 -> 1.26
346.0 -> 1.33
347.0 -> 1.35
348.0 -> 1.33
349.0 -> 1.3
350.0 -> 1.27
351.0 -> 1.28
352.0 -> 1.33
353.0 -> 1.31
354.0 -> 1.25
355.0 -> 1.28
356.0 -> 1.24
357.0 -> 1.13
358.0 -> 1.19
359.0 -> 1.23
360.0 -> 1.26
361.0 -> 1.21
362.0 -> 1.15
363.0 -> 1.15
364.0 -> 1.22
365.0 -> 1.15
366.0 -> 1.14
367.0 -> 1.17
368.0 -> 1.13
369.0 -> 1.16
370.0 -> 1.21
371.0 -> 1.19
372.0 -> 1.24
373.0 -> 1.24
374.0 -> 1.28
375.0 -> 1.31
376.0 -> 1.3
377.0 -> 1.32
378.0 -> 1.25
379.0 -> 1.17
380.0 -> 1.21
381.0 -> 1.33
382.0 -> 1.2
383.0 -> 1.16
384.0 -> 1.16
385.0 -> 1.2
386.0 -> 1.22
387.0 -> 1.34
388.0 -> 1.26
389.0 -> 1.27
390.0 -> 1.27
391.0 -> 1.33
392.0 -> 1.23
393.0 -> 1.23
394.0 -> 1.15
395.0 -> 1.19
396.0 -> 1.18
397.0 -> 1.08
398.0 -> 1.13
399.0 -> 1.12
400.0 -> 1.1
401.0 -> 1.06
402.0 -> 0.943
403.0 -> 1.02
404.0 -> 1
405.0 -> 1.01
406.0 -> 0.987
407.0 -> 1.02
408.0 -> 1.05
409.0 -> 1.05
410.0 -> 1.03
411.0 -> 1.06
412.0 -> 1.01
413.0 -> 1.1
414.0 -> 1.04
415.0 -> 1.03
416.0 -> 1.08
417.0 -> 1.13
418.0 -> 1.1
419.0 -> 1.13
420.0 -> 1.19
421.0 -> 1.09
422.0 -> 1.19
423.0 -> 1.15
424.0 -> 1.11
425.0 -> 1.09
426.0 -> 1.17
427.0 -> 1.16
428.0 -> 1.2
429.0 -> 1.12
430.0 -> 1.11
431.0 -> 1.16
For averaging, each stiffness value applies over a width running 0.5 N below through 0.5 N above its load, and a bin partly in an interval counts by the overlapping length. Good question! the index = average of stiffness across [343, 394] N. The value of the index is 1.24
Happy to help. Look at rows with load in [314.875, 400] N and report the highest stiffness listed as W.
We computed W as 1.35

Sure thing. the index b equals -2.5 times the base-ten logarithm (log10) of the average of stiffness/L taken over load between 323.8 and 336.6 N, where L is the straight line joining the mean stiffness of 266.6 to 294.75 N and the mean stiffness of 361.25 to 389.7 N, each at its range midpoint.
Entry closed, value 0.22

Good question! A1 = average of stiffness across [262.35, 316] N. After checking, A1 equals 1.13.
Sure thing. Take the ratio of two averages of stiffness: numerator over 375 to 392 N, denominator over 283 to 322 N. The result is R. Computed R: 1.2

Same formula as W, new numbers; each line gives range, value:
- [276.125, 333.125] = 1.32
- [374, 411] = 1.34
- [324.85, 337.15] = 1.25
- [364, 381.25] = 1.33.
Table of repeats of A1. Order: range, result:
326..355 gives 1.13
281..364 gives 1.11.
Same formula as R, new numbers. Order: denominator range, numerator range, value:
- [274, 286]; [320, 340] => 0.85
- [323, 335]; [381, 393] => 1.23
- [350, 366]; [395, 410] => 0.86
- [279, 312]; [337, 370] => 1.19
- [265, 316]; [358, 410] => 1.06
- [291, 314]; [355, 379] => 1.25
